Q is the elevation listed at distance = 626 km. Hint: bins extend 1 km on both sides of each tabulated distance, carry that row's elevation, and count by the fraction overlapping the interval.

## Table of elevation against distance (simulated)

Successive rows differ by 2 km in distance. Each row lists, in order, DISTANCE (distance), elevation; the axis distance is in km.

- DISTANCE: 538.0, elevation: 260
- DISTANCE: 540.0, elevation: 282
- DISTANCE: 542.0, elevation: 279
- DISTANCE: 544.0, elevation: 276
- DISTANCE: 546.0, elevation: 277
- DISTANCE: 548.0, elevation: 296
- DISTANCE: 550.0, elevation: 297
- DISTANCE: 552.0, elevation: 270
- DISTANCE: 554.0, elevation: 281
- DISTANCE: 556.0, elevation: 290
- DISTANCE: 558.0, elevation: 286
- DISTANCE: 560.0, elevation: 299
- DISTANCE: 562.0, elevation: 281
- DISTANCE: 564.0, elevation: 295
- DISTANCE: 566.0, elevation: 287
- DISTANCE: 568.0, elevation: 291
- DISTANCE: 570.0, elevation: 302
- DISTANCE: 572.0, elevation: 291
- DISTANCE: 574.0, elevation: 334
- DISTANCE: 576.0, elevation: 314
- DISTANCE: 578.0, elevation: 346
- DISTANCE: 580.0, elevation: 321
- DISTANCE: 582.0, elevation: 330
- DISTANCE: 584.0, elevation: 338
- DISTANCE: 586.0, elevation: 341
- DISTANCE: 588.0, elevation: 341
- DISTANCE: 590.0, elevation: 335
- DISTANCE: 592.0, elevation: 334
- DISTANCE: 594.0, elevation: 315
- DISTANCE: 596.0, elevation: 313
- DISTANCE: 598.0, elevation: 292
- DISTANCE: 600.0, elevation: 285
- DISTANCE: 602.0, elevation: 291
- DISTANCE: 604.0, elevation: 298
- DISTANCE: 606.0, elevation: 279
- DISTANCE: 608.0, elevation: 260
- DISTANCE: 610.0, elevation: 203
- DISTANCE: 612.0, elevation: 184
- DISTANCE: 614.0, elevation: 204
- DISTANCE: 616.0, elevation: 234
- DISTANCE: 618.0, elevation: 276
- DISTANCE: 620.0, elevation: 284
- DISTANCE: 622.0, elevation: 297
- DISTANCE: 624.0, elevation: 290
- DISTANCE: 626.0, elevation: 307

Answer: 307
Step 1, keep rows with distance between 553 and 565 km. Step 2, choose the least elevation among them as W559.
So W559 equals 281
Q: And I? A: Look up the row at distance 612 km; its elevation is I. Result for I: 184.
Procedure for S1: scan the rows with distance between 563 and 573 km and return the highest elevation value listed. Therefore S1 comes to 302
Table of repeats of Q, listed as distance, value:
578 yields 346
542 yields 279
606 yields 279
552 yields 270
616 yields 234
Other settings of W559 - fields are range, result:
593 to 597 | 313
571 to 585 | 291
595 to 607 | 279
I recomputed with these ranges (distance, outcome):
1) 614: 204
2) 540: 282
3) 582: 330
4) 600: 285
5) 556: 290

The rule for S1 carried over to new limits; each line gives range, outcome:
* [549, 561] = 299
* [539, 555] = 297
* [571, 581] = 346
